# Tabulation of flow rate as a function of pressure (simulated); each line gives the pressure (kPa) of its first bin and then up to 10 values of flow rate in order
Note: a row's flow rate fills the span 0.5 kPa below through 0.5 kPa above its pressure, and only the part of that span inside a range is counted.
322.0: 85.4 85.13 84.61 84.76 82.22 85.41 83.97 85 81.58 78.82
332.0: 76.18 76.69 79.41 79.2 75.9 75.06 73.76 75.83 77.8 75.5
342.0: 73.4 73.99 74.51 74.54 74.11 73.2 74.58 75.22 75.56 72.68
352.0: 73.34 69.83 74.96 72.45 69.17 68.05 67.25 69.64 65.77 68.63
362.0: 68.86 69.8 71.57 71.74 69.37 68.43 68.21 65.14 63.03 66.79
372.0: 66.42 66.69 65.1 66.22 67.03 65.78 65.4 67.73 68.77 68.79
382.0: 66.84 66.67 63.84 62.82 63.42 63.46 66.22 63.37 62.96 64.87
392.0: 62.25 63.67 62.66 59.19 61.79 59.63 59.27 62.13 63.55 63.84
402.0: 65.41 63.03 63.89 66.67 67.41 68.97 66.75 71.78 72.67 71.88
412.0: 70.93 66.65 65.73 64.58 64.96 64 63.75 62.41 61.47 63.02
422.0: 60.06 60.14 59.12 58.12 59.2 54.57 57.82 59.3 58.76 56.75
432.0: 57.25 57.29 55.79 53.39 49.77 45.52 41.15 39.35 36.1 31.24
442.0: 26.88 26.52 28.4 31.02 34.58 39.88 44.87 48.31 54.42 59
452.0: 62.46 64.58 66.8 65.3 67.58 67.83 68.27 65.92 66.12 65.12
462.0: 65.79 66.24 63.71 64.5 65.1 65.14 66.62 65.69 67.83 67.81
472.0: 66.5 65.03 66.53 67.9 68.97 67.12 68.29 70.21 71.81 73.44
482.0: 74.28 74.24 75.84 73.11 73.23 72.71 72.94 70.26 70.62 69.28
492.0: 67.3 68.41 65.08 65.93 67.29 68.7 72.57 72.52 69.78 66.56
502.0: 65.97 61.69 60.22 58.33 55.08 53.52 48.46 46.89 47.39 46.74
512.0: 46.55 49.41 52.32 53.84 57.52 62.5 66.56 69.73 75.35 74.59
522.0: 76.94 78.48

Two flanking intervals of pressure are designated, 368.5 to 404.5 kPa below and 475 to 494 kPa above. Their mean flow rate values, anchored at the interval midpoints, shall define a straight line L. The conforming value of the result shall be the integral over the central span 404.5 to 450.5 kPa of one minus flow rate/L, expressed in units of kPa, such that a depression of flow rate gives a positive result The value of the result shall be 8.37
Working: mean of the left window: 64.4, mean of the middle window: 54.8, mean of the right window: 71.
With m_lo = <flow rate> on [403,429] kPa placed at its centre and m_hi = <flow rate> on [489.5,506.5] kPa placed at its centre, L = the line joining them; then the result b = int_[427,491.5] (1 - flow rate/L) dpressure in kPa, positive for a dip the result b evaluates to 5.5 kPa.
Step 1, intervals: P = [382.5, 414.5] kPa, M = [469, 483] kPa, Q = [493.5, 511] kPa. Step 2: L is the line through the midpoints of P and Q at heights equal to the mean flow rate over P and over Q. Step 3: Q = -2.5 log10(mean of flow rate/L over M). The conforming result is -0.11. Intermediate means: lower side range 64.9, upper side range 61.1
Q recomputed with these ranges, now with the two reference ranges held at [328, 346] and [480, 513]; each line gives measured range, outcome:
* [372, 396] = 0.13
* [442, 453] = 0.50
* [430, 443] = 0.46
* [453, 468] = 0.03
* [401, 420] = 0.08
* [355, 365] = 0.09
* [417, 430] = 0.17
